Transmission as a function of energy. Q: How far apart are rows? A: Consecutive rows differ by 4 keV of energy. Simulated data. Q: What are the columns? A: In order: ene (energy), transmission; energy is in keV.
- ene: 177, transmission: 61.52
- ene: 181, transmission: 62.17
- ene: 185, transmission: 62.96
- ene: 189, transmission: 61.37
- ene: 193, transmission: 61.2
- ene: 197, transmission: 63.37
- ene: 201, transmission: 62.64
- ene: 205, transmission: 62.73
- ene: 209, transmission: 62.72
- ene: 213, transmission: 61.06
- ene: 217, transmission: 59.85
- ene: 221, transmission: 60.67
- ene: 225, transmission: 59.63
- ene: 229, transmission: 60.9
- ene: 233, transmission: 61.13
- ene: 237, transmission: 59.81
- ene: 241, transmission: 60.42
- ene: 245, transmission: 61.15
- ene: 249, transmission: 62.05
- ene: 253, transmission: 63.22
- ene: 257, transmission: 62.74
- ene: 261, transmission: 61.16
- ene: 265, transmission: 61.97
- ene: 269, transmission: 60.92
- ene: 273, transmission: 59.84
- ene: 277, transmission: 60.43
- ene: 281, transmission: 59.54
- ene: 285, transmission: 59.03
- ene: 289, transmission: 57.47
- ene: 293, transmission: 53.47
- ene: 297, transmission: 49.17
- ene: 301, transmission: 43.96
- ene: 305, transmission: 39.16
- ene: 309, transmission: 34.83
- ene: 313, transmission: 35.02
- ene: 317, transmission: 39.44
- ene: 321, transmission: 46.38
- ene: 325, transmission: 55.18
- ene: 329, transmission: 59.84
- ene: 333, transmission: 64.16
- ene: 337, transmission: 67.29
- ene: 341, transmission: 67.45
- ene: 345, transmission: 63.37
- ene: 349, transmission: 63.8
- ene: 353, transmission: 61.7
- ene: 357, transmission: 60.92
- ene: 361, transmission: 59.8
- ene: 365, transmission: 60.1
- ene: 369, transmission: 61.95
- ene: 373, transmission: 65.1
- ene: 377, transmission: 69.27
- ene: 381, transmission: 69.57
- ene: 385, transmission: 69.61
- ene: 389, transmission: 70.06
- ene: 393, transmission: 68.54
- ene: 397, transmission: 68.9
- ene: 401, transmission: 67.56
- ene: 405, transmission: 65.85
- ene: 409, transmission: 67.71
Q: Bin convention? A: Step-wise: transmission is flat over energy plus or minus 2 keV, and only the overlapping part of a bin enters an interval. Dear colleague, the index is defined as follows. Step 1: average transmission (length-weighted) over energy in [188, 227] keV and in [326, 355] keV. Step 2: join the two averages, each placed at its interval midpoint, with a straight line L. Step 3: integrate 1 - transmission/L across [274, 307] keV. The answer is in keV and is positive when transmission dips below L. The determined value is 5.2 keV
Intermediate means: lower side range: 61.5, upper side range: 63.6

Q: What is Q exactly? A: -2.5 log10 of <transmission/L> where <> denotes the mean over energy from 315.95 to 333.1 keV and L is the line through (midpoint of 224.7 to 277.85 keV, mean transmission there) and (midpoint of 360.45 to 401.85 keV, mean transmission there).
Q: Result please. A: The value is 0.22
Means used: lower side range 61.2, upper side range 66.6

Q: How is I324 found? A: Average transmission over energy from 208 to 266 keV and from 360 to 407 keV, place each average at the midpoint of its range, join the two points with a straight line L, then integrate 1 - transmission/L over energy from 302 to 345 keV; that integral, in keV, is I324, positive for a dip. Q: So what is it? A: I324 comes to 8.8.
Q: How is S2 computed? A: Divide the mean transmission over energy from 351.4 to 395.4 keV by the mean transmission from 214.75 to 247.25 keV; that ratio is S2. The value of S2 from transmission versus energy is 1.08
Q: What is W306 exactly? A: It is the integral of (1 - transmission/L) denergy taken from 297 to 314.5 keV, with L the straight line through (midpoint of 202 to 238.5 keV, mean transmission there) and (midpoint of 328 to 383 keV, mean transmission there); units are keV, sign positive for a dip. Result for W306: 6.48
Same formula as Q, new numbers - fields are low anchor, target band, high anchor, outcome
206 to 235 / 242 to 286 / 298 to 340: -0.102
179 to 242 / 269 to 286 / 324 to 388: 0.048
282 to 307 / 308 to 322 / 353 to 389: 0.373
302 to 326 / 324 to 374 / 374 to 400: -0.157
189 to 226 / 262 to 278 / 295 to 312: -0.248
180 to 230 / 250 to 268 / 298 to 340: -0.121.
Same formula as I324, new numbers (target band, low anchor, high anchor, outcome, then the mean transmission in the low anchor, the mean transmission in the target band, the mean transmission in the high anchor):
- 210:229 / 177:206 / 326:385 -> 0.63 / 62.3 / 60.5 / 63.9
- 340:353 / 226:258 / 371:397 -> 0.50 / 61.3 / 64.2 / 68.7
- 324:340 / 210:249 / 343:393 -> 0.33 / 60.6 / 62.4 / 64.8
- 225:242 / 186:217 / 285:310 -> -0.94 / 62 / 60.5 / 47.8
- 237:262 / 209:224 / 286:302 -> -2.05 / 60.8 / 61.7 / 52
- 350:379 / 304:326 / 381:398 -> -1.42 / 41.2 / 62.7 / 69.3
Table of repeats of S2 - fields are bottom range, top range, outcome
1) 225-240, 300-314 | 0.63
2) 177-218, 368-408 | 1.09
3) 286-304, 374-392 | 1.36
